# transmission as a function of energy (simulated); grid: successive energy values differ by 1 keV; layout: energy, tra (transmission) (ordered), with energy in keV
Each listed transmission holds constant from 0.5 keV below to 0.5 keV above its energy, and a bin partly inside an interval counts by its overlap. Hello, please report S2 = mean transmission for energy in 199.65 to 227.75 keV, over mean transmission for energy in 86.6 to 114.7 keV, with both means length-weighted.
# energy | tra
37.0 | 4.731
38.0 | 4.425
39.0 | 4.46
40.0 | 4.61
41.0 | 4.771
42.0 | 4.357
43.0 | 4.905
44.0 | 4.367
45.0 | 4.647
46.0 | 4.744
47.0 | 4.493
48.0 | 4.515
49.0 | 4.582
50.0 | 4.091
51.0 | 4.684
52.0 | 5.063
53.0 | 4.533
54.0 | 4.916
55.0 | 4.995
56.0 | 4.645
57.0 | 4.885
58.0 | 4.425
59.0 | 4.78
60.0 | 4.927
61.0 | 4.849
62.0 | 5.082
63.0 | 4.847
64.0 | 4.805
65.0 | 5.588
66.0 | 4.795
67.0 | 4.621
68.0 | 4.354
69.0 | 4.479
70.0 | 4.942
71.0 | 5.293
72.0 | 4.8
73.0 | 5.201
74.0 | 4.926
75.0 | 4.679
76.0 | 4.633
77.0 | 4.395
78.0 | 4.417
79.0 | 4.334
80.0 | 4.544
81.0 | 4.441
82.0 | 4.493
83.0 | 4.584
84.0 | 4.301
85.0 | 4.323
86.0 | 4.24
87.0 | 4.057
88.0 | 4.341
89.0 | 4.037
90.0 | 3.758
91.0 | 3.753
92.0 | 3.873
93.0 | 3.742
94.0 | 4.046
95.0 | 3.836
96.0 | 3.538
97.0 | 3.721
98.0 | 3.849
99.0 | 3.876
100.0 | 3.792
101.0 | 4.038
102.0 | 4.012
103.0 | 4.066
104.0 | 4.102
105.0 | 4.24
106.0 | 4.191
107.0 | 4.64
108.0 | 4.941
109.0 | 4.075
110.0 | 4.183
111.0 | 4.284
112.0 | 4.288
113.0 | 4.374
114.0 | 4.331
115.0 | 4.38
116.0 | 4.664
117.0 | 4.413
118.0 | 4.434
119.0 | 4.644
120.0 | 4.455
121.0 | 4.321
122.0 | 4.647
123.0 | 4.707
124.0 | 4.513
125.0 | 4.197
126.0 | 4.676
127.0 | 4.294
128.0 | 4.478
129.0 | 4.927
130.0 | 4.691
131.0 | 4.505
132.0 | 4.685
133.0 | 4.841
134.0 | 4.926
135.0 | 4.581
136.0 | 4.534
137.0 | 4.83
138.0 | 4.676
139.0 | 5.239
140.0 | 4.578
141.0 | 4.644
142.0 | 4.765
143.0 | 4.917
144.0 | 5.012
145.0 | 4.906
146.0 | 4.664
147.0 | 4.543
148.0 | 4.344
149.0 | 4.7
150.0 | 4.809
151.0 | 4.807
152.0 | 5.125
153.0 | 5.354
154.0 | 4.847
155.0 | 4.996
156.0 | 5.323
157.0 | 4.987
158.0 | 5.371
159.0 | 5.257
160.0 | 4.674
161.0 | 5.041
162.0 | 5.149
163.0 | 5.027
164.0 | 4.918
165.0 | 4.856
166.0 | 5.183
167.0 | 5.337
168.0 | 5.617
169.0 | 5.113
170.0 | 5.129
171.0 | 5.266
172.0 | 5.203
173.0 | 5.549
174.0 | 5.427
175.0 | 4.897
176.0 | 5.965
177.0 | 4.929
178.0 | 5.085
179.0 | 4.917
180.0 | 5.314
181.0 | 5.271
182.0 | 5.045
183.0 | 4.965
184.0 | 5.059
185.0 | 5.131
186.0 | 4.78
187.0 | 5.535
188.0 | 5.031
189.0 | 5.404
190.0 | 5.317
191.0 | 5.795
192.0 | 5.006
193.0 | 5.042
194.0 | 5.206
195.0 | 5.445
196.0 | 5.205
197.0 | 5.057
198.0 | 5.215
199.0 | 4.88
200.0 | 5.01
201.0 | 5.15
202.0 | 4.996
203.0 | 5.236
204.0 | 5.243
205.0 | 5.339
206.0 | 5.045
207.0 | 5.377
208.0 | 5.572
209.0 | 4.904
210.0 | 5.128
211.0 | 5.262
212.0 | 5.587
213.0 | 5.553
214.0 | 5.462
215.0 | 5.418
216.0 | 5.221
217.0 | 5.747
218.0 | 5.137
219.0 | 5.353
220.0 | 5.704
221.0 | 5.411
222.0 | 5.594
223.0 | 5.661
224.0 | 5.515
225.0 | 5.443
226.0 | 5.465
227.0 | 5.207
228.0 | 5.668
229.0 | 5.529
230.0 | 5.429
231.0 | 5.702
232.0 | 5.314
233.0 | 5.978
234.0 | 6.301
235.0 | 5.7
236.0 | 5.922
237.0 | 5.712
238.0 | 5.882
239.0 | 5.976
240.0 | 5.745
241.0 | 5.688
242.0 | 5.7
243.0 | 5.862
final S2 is 1.31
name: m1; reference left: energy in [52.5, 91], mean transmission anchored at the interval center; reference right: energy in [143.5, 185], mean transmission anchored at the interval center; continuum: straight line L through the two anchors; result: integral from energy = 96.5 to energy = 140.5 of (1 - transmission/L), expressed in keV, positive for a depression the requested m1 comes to 3.87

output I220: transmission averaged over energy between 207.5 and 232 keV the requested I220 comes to 5.44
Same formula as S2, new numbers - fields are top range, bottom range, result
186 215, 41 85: 1.12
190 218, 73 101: 1.26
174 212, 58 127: 1.18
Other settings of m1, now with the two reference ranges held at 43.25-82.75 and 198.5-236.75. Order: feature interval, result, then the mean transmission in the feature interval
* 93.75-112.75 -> 3.1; 4.09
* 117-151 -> 2.6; 4.66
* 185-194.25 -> 0.1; 5.23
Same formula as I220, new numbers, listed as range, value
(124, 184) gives 4.94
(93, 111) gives 4.06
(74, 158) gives 4.47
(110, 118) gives 4.38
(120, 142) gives 4.64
